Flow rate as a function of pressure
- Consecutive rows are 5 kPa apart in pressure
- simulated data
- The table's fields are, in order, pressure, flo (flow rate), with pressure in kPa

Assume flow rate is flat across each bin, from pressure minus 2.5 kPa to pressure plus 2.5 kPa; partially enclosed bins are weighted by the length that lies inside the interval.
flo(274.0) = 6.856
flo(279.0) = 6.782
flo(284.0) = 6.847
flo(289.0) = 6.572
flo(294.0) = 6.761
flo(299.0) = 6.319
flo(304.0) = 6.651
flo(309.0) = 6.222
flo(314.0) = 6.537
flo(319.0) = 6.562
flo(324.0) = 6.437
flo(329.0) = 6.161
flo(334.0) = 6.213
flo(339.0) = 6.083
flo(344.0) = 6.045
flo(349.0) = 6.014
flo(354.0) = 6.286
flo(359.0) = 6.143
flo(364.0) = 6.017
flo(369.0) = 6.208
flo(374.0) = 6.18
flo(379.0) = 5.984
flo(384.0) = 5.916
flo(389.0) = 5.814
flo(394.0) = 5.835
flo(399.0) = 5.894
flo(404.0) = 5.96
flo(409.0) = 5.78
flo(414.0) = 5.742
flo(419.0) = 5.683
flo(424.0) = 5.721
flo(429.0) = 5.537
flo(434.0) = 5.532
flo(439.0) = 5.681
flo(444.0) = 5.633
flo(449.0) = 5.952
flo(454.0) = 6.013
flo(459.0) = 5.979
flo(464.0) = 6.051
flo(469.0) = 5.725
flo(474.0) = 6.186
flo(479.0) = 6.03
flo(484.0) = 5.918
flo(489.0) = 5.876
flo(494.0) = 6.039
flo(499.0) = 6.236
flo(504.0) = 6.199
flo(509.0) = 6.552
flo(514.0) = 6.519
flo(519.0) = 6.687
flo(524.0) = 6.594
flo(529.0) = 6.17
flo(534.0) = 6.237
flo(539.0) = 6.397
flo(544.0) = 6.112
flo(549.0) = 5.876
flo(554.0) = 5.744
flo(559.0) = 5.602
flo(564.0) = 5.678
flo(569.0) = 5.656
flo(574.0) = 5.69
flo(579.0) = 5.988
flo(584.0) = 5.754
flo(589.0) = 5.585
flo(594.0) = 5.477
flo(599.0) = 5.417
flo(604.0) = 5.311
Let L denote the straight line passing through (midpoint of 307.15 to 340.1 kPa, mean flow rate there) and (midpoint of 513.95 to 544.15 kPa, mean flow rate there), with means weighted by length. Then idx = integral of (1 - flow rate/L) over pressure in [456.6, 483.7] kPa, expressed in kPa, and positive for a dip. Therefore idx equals 1.66 kPa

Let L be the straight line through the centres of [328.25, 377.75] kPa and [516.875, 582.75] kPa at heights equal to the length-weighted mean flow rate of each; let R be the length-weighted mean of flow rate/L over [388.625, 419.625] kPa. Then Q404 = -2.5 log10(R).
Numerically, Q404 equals 0.05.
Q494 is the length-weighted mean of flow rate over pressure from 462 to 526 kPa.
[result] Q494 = 6.2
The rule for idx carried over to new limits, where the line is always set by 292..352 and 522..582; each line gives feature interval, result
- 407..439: 2.6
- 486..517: -1.0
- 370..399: 1.3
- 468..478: 0.2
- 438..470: 1.3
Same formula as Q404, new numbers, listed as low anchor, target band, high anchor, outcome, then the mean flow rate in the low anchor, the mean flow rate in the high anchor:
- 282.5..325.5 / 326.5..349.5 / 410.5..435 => 0.03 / 6.54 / 5.66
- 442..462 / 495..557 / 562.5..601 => -0.09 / 5.9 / 5.66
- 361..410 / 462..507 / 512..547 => 0.04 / 5.97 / 6.38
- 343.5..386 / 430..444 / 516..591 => 0.08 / 6.09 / 5.99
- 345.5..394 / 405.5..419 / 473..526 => 0.07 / 6.05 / 6.26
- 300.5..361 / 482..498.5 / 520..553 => 0.05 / 6.28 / 6.23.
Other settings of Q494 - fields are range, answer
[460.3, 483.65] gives 5.99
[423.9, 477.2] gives 5.83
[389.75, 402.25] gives 5.86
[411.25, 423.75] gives 5.72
